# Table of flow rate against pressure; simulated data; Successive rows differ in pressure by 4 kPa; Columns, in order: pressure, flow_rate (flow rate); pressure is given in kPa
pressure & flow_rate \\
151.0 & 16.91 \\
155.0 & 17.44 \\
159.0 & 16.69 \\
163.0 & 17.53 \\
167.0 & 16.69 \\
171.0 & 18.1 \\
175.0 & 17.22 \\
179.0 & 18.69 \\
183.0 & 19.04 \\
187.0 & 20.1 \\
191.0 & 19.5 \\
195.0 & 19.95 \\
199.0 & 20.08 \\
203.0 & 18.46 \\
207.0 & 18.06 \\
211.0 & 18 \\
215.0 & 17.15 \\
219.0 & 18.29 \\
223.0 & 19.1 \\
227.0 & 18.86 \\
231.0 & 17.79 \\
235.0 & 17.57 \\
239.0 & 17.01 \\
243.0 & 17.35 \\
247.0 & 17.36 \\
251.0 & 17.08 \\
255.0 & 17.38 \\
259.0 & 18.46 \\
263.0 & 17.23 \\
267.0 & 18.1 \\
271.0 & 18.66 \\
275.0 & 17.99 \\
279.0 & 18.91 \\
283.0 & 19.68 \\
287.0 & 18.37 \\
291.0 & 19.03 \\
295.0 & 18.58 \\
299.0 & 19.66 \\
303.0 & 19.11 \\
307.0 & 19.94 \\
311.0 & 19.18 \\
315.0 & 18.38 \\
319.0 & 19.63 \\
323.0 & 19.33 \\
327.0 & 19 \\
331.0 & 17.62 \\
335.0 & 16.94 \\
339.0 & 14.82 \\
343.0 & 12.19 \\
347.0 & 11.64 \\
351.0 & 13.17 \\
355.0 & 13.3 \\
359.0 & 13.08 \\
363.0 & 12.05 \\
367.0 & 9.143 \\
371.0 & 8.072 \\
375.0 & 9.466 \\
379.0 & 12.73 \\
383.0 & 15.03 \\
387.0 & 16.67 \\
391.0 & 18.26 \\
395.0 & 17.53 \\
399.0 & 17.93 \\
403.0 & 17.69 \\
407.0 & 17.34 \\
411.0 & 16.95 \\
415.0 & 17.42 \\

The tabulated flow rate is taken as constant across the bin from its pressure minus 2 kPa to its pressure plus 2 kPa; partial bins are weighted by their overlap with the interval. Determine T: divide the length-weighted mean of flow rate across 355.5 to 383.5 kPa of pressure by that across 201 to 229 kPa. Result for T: 0.62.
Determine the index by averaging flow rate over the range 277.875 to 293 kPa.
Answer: 19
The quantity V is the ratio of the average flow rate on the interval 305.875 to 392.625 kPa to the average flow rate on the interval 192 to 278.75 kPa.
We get 0.82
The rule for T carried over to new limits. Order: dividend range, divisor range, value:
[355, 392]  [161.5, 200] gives 0.68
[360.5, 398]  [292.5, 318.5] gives 0.70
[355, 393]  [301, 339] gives 0.69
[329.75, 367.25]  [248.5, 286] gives 0.74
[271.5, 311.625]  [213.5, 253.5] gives 1.07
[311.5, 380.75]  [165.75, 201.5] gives 0.76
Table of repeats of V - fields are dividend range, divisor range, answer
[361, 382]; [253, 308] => 0.56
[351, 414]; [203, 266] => 0.81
